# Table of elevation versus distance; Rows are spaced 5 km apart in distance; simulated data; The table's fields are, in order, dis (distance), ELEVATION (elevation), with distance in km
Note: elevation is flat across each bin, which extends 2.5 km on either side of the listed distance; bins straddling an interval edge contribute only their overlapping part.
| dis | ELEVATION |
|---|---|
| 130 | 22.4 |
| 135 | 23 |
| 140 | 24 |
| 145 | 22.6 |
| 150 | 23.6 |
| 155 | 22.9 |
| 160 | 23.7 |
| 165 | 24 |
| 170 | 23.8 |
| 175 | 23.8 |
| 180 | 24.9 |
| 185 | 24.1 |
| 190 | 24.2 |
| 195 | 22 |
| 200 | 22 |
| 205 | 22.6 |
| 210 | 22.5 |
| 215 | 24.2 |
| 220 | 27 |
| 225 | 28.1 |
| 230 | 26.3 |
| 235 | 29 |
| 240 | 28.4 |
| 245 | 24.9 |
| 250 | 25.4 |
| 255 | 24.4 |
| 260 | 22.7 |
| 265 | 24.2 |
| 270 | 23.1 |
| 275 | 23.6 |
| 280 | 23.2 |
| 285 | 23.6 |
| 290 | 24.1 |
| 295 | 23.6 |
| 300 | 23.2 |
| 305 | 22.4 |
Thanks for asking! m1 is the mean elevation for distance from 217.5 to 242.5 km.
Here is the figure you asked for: 27.8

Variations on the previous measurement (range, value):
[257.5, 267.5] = 23.4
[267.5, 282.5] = 23.3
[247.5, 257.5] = 24.9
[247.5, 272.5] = 24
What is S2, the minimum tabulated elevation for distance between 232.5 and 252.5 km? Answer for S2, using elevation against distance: 24.9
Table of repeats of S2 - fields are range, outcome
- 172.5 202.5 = 22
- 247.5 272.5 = 22.7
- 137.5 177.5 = 22.6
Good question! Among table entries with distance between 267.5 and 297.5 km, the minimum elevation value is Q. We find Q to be 23.1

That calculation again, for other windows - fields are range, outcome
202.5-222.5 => 22.5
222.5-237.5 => 26.3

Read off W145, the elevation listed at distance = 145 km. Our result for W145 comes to 22.6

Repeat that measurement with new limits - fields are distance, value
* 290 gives 24.1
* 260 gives 22.7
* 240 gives 28.4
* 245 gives 24.9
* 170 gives 23.8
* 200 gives 22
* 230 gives 26.3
